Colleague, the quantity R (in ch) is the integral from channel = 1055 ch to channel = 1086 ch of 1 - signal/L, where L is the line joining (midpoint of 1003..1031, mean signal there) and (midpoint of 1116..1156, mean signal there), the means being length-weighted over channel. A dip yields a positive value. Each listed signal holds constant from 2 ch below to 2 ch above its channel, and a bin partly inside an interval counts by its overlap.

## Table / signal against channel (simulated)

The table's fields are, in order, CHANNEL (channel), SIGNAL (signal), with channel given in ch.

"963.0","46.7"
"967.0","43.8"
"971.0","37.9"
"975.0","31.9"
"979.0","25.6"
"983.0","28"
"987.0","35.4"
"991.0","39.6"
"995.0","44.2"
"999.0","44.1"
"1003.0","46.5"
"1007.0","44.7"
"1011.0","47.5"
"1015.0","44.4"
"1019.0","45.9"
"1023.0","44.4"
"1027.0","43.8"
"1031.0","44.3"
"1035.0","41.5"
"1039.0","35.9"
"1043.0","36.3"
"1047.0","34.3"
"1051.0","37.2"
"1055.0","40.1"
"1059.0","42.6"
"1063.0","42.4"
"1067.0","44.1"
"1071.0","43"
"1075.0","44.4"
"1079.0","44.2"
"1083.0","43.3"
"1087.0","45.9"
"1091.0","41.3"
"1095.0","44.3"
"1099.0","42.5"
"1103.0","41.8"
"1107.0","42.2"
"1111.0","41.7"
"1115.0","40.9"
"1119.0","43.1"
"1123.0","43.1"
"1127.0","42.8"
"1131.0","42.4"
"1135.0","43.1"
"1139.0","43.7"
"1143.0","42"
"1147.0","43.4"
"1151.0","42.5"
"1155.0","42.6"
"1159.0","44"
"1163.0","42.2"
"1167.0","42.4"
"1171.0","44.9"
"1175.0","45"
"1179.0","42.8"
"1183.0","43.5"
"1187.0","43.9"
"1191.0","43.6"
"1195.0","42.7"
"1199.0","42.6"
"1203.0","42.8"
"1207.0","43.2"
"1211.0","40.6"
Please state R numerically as 0.6 ch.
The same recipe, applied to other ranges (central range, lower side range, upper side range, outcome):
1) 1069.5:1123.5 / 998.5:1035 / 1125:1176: 1.07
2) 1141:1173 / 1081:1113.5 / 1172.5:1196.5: 0.28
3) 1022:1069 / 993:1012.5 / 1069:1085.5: 4.19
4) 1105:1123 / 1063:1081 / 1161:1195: 0.64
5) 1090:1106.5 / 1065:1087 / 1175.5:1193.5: 0.52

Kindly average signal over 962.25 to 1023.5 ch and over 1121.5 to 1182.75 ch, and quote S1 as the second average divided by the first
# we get 1.1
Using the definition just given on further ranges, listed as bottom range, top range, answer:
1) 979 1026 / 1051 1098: 1.03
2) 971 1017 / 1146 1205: 1.10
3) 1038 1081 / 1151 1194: 1.07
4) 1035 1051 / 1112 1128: 1.16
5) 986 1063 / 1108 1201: 1.03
